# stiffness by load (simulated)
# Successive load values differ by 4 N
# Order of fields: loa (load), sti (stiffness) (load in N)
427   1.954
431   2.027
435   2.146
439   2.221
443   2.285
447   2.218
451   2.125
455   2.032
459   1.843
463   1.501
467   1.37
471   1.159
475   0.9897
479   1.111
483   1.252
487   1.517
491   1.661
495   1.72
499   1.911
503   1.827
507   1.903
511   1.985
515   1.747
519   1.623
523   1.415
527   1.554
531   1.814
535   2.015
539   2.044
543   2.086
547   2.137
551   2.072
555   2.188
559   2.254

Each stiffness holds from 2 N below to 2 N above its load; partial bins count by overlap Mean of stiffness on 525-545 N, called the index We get 1.9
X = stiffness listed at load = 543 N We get 2.086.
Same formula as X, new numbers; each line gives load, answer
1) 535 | 2.015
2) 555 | 2.188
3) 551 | 2.072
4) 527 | 1.554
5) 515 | 1.747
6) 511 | 1.985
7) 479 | 1.111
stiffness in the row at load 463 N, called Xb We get 1.501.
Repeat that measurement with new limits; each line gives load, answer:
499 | 1.911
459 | 1.843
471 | 1.159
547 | 2.137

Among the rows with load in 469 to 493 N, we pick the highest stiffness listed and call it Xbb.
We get 1.661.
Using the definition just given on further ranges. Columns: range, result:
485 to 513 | 1.985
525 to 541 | 2.044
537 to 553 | 2.137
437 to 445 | 2.285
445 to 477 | 2.218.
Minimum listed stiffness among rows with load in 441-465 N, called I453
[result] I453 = 1.501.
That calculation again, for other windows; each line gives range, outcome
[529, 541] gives 1.814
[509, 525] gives 1.415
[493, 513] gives 1.72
